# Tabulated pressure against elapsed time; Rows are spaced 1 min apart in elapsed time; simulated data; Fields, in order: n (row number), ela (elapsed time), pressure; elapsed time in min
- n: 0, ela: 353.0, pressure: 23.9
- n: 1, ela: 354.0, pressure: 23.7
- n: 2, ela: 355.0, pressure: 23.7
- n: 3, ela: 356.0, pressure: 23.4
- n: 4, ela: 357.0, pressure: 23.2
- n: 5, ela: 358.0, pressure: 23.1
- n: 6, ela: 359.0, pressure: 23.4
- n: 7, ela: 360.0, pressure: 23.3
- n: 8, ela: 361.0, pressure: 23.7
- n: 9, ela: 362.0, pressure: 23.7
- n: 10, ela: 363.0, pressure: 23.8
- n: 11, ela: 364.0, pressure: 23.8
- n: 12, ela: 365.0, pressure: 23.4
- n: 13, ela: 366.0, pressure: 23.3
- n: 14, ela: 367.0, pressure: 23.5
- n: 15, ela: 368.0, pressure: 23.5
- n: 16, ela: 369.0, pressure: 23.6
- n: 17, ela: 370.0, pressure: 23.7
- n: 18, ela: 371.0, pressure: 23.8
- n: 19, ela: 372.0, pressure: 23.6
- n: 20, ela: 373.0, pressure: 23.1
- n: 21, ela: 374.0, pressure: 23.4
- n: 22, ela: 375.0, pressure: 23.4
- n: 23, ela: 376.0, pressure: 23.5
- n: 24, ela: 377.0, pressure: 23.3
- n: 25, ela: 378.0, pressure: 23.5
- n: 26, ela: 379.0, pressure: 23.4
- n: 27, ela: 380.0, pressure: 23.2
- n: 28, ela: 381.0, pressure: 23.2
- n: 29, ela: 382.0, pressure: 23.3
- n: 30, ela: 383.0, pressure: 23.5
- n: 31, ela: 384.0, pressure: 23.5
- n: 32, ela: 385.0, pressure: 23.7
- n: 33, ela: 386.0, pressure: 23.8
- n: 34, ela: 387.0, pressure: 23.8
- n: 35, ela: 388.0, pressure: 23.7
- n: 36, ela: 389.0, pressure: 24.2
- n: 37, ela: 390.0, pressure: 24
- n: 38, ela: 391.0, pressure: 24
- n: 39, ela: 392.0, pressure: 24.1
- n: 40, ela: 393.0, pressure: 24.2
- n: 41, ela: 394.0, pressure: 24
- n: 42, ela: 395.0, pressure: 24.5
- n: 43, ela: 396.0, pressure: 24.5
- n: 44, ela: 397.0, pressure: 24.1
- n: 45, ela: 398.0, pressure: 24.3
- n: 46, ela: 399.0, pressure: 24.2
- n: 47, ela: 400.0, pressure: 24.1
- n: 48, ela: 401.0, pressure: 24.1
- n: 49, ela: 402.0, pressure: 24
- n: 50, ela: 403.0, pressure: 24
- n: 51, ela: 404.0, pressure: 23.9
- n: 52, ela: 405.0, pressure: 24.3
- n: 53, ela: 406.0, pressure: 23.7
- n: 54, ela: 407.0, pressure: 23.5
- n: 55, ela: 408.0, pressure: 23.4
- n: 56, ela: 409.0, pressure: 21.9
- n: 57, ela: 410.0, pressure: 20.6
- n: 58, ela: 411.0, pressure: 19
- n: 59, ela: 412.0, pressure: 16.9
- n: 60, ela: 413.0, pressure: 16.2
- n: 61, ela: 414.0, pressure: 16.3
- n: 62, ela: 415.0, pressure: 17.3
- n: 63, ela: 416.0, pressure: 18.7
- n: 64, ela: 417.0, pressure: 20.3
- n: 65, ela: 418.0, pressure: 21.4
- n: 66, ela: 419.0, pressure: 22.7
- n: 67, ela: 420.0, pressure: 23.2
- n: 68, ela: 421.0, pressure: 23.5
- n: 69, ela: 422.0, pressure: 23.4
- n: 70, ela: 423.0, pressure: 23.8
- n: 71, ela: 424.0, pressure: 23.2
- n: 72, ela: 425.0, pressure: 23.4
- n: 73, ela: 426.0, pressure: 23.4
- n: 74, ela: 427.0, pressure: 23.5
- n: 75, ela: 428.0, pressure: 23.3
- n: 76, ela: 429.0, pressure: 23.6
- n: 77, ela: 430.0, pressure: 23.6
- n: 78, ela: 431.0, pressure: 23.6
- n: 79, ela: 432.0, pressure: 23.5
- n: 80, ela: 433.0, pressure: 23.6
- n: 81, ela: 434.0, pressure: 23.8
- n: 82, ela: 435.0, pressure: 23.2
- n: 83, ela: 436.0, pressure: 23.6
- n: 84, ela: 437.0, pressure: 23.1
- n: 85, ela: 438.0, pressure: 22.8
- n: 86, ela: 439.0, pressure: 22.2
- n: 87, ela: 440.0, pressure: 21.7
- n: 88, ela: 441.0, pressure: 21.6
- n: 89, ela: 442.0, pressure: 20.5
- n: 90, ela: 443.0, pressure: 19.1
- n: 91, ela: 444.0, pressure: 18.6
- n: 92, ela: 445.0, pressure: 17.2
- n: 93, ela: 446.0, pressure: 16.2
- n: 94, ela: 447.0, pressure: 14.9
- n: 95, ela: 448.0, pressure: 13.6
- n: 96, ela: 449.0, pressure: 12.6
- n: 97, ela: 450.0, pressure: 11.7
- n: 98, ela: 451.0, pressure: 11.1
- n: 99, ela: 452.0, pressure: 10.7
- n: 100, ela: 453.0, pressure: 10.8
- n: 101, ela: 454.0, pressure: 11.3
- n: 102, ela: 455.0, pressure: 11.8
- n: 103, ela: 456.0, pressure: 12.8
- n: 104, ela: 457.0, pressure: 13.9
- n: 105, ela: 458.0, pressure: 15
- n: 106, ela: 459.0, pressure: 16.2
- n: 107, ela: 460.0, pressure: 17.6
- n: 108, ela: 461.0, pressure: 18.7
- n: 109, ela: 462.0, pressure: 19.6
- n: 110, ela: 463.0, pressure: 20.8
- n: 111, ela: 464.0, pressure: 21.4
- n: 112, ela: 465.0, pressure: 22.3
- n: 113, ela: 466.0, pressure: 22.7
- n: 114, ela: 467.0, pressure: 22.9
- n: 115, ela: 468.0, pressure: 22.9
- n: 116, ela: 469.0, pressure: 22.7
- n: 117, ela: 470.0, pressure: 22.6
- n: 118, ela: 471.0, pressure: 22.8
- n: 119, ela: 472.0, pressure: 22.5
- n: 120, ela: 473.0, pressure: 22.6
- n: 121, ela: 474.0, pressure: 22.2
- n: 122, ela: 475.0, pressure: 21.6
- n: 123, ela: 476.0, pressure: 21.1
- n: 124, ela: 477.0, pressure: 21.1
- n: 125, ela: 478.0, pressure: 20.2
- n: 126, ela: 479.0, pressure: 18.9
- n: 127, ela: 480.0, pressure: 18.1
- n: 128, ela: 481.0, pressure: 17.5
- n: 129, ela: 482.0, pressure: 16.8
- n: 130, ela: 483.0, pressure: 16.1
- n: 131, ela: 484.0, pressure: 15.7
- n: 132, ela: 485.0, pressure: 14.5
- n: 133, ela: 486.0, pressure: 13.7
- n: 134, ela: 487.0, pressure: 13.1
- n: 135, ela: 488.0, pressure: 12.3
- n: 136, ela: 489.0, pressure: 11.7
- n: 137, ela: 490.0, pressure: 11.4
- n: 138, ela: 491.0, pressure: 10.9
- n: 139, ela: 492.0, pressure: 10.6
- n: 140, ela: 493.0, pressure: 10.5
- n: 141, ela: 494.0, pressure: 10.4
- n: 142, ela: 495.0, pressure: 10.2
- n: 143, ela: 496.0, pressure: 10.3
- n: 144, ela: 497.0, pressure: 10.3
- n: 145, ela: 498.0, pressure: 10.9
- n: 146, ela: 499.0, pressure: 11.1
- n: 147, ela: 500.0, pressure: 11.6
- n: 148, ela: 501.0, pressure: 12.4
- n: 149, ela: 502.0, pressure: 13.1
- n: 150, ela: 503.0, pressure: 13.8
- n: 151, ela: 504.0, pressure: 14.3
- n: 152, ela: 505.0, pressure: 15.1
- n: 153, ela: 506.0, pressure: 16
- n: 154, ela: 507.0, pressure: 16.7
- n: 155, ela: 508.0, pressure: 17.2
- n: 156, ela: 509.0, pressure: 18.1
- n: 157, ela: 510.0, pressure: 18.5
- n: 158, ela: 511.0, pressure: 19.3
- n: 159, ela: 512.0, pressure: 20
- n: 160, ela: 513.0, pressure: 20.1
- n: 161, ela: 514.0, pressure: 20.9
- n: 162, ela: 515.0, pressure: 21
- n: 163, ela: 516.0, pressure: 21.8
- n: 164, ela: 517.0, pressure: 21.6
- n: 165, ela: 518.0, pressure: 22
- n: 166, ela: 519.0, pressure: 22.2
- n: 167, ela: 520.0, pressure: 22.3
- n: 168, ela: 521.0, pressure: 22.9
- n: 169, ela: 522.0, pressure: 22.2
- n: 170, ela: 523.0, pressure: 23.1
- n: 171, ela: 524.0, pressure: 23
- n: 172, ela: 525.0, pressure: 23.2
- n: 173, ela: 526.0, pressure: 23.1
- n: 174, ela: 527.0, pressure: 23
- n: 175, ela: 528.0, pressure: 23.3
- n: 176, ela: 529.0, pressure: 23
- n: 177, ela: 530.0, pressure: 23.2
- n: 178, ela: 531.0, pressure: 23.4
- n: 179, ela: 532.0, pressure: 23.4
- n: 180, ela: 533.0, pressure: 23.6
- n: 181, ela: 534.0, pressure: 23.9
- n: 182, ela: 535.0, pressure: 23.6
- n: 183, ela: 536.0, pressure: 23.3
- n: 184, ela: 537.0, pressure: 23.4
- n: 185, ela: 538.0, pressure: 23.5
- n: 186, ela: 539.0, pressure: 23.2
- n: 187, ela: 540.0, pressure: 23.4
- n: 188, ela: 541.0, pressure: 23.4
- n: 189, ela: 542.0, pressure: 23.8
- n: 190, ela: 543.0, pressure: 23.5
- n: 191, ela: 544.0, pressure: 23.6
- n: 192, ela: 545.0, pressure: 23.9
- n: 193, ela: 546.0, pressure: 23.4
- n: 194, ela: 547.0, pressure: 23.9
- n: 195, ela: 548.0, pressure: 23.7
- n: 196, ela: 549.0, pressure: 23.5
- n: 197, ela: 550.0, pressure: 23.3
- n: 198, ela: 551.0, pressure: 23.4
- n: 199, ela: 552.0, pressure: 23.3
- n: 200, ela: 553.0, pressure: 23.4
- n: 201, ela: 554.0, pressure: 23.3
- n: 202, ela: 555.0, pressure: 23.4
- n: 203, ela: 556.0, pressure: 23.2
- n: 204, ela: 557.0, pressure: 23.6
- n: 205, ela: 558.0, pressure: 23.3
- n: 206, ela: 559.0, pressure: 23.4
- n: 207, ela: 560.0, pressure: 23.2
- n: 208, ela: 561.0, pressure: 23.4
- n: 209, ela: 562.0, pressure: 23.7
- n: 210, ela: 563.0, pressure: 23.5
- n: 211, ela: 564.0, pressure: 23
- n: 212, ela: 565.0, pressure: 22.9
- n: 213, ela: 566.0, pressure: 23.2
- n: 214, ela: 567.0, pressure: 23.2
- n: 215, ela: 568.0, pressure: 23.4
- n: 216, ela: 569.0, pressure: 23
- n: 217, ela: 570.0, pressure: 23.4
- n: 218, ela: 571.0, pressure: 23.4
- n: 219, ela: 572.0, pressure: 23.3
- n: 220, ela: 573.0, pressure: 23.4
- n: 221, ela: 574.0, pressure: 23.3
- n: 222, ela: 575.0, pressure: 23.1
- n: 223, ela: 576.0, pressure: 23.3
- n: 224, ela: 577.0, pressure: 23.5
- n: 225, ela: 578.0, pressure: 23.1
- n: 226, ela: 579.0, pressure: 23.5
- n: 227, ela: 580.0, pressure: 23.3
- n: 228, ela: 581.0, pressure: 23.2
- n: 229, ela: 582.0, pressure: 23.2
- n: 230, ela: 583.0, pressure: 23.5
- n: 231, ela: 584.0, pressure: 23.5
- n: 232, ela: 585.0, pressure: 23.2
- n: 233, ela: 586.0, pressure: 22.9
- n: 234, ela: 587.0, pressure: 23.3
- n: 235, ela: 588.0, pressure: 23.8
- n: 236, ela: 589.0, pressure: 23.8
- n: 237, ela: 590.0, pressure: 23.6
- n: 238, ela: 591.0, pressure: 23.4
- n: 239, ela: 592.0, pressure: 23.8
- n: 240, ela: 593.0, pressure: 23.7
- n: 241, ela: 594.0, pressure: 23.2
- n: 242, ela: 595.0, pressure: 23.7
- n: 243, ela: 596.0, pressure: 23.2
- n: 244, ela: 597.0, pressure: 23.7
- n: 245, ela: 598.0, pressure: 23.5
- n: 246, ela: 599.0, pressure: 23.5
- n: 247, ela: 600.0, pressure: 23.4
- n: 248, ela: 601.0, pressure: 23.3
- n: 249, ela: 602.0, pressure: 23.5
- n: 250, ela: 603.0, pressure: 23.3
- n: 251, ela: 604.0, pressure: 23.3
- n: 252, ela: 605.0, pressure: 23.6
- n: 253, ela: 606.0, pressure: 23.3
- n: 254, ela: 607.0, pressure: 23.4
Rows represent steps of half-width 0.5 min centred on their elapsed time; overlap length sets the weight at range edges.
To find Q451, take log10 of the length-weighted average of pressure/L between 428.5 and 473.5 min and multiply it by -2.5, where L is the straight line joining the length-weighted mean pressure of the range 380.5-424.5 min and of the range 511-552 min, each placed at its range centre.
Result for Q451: 0.19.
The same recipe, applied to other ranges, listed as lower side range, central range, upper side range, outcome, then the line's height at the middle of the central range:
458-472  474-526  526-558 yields 0.30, 22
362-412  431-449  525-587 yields 0.15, 23.4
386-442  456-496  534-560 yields 0.30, 23.1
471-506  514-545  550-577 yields -0.18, 19.6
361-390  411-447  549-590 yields 0.10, 23.5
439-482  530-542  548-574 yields -0.07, 22.1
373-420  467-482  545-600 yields 0.09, 23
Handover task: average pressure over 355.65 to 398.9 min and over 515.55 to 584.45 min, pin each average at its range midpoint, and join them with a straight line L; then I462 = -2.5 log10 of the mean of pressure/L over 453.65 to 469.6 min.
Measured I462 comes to 0.26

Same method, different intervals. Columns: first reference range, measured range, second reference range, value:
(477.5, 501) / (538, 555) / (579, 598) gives -0.22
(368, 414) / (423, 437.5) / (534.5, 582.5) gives -0.01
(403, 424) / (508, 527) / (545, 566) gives 0.07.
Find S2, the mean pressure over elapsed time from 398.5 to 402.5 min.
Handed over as 24.1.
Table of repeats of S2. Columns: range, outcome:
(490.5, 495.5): 10.5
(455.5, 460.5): 15.1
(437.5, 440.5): 22.2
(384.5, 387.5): 23.8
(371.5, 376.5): 23.4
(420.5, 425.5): 23.5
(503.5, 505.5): 14.7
